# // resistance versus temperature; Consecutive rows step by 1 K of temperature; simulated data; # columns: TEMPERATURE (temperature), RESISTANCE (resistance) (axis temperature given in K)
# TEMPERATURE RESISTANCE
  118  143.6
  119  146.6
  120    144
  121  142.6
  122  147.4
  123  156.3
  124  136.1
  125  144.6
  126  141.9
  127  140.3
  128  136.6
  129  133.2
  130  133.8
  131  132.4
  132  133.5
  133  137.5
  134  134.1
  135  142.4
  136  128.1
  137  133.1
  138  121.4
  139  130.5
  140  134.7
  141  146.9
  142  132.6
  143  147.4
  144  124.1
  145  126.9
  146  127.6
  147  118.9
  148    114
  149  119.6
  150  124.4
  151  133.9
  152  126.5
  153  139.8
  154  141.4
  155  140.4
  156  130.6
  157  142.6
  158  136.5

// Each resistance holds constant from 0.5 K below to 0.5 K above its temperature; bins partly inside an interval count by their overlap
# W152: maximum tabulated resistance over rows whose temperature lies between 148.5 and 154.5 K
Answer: 141.4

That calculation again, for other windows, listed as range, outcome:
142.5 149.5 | 147.4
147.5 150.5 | 124.4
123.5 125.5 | 144.6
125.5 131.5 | 141.9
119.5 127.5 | 156.3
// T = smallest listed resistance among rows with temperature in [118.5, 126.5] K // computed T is 136.1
